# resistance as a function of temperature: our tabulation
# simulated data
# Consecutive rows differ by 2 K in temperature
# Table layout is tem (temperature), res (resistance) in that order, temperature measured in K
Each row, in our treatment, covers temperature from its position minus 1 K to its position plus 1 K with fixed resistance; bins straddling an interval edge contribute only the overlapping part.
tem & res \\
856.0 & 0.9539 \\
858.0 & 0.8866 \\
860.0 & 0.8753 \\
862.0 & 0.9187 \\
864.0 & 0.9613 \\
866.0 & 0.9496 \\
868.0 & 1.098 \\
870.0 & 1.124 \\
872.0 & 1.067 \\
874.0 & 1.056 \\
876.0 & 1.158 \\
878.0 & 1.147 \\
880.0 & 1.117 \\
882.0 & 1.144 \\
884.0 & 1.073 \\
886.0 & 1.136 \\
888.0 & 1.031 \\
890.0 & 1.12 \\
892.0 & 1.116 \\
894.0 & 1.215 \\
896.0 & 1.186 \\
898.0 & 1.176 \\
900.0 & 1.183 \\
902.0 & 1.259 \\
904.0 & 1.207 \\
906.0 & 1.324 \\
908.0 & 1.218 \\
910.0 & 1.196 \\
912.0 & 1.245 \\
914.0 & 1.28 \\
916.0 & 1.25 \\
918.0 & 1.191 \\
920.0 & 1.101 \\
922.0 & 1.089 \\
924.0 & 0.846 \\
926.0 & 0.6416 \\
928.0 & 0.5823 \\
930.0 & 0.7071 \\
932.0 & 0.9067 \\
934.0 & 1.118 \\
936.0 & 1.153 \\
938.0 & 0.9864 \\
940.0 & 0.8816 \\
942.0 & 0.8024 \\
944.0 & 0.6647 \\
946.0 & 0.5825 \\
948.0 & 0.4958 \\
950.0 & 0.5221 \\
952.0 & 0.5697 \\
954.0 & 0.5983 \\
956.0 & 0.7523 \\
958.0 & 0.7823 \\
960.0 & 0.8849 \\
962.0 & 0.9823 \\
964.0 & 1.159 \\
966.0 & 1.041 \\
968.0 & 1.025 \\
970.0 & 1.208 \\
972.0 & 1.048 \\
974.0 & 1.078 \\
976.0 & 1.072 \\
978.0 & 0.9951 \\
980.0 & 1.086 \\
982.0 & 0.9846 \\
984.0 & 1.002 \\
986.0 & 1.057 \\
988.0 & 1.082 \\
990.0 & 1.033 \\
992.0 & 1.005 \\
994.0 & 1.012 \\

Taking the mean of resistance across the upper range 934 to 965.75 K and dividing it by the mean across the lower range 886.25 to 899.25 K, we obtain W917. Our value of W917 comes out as 0.70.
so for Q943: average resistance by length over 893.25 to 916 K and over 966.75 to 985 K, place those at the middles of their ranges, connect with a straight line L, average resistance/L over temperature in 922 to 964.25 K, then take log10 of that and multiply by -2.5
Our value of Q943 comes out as 0.39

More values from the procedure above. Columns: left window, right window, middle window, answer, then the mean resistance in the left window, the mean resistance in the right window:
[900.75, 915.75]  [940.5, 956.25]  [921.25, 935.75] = 0.09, 1.25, 0.626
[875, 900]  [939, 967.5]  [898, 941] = -0.11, 1.14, 0.77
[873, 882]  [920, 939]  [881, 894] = -0.03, 1.12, 0.903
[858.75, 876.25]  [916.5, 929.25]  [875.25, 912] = -0.20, 1.02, 0.918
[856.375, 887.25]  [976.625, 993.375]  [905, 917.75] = -0.20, 1.05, 1.03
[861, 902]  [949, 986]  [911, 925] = -0.11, 1.1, 0.936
